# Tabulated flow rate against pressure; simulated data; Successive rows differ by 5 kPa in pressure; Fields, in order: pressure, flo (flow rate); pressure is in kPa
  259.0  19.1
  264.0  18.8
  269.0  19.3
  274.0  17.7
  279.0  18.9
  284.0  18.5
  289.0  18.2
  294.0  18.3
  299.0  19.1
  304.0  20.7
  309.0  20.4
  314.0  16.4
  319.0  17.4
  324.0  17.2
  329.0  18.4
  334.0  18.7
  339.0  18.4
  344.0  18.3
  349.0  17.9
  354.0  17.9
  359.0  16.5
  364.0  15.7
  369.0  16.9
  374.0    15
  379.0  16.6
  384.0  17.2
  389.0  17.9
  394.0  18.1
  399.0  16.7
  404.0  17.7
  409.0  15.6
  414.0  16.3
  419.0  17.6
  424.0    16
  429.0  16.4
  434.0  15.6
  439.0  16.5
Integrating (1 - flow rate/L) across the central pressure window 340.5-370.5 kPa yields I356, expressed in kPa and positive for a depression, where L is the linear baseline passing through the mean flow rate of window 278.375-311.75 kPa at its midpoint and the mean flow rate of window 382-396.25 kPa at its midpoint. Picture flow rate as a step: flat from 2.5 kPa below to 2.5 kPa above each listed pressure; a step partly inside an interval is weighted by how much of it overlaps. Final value 1.6 kPa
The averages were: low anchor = 19.2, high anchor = 17.7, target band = 17.2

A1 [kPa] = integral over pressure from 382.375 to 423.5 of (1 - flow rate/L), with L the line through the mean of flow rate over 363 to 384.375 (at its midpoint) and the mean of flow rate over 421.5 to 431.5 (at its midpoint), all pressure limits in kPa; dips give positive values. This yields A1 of -2.20 kPa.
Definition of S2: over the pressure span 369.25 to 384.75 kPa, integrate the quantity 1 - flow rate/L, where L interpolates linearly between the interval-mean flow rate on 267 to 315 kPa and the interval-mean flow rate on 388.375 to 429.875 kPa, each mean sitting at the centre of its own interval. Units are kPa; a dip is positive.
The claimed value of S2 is 1.0 kPa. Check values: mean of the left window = 18.8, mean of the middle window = 16.3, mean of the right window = 16.9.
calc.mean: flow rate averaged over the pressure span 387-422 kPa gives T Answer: 17.1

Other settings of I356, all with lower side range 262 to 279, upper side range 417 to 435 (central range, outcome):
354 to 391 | 1.2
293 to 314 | -1.3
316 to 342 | -0.3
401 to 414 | 0.1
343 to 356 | -0.4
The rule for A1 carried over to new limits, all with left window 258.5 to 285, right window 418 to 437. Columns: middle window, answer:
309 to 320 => 0.3 kPa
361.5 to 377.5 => 1.2 kPa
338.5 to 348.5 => -0.4 kPa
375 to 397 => -0.4 kPa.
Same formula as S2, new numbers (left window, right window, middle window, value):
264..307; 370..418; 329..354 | -0.7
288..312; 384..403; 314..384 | 4.3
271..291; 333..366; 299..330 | -0.8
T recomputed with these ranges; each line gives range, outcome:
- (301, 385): 17.6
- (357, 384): 16.2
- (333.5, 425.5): 17.1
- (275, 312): 19.1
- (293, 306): 19.4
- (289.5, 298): 18.4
